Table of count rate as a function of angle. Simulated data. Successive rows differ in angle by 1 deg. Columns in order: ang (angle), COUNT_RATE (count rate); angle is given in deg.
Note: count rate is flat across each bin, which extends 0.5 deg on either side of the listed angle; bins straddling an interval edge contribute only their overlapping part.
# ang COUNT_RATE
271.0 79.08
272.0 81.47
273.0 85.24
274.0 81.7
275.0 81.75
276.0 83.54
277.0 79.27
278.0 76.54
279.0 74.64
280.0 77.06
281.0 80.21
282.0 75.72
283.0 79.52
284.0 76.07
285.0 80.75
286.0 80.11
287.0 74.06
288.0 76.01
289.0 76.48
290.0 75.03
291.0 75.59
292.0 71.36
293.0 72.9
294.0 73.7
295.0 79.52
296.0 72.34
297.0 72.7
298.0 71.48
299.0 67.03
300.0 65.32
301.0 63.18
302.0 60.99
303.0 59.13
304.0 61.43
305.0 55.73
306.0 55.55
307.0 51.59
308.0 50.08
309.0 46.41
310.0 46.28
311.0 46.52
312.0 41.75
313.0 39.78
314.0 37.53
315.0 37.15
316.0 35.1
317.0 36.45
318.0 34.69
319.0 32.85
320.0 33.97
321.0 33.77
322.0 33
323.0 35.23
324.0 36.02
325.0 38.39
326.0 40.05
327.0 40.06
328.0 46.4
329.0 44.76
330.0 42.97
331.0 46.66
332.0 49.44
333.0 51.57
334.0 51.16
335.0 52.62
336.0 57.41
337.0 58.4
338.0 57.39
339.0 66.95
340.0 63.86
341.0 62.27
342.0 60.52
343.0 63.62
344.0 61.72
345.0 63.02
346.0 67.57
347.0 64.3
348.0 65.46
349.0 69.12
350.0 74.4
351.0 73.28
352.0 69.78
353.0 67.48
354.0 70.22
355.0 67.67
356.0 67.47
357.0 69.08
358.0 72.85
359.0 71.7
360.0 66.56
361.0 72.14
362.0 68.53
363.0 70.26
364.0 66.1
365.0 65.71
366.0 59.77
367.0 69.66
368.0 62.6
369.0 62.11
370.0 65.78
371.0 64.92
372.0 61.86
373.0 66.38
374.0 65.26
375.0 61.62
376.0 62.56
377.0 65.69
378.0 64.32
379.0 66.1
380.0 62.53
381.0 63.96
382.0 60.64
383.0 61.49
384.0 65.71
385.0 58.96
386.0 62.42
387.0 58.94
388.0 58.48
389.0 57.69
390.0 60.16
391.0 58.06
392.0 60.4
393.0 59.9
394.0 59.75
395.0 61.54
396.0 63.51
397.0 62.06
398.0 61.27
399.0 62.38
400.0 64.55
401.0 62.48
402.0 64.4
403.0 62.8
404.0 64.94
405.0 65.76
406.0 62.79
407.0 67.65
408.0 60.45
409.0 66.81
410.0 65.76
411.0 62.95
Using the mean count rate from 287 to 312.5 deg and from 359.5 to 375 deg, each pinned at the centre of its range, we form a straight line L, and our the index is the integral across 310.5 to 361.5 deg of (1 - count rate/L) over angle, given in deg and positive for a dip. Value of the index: 8.7 deg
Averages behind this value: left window 63.7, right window 65.7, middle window 53.8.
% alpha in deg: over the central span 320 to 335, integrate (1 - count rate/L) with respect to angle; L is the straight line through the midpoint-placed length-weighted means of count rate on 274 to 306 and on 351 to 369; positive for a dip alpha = 6.0 deg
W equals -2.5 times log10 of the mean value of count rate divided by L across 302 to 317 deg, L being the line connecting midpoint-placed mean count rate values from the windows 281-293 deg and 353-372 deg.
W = 0.478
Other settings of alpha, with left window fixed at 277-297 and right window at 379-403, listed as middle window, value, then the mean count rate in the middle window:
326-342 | 3.87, 52.6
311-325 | 6.90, 36.4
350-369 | -0.70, 68.4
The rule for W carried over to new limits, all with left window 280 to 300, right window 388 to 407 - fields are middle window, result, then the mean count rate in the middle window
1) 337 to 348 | 0.09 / 63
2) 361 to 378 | 0.00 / 65.1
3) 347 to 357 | -0.03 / 69.2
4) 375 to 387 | 0.02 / 62.9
